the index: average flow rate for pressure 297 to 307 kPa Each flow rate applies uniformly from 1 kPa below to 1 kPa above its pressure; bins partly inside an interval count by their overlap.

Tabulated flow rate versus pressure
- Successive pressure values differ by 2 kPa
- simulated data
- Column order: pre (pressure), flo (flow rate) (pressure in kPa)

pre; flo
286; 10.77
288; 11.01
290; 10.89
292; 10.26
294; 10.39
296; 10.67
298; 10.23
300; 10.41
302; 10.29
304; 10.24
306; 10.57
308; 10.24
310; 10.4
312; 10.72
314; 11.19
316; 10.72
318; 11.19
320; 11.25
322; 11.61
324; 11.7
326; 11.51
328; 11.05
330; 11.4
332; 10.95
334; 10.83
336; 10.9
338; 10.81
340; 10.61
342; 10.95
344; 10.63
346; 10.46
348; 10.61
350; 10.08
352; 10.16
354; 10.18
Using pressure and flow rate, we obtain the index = 10.3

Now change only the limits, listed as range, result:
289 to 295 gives 10.5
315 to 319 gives 11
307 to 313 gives 10.5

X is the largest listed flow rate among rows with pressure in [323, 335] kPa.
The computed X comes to 11.7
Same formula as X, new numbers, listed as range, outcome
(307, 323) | 11.61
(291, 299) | 10.67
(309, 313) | 10.72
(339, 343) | 10.95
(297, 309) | 10.57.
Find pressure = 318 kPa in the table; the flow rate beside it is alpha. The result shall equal 11.19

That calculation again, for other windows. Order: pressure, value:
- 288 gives 11.01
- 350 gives 10.08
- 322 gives 11.61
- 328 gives 11.05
